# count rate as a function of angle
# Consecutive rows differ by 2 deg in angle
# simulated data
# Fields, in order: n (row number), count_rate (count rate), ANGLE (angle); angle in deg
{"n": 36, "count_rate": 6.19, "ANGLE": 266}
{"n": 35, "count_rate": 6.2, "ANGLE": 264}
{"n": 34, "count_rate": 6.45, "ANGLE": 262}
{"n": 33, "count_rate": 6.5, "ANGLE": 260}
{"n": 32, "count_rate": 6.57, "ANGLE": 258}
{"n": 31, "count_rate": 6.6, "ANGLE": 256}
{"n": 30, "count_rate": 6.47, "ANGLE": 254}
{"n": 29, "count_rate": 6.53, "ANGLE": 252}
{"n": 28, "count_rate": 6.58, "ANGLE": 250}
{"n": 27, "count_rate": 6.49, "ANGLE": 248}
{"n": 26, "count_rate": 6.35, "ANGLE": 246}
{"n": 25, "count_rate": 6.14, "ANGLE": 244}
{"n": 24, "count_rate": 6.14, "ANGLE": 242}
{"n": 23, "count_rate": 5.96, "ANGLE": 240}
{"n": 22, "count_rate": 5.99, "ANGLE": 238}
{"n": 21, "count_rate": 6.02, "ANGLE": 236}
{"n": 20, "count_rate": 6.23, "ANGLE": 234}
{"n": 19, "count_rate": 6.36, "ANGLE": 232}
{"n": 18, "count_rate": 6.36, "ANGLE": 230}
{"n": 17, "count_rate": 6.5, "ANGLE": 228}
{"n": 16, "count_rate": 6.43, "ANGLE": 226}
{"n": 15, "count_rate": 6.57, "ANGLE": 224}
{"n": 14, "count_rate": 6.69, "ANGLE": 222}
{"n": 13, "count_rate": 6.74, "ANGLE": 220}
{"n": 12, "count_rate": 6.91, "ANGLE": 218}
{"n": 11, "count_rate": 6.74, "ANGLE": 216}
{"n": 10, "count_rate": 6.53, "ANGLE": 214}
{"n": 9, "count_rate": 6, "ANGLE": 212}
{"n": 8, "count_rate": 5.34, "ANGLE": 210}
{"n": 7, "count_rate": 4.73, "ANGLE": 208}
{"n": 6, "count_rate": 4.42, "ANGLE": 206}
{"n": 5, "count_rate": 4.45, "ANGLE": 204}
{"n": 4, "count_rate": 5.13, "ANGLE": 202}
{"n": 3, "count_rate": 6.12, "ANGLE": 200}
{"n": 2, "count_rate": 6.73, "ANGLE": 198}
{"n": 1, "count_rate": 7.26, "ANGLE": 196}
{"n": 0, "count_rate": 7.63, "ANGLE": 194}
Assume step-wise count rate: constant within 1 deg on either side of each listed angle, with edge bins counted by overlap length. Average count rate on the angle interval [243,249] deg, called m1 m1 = 6.33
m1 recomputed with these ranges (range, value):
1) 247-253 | 6.53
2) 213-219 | 6.73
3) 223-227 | 6.5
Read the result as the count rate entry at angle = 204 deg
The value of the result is 4.45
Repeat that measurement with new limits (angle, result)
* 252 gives 6.53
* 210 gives 5.34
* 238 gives 5.99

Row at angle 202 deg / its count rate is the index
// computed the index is 5.13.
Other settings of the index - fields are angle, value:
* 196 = 7.26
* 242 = 6.14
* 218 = 6.91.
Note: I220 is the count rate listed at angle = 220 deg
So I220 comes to 6.74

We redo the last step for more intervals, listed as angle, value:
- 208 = 4.73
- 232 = 6.36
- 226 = 6.43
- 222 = 6.69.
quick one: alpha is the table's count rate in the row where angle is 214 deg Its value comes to 6.53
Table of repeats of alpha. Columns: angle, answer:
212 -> 6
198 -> 6.73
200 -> 6.12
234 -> 6.23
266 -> 6.19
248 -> 6.49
